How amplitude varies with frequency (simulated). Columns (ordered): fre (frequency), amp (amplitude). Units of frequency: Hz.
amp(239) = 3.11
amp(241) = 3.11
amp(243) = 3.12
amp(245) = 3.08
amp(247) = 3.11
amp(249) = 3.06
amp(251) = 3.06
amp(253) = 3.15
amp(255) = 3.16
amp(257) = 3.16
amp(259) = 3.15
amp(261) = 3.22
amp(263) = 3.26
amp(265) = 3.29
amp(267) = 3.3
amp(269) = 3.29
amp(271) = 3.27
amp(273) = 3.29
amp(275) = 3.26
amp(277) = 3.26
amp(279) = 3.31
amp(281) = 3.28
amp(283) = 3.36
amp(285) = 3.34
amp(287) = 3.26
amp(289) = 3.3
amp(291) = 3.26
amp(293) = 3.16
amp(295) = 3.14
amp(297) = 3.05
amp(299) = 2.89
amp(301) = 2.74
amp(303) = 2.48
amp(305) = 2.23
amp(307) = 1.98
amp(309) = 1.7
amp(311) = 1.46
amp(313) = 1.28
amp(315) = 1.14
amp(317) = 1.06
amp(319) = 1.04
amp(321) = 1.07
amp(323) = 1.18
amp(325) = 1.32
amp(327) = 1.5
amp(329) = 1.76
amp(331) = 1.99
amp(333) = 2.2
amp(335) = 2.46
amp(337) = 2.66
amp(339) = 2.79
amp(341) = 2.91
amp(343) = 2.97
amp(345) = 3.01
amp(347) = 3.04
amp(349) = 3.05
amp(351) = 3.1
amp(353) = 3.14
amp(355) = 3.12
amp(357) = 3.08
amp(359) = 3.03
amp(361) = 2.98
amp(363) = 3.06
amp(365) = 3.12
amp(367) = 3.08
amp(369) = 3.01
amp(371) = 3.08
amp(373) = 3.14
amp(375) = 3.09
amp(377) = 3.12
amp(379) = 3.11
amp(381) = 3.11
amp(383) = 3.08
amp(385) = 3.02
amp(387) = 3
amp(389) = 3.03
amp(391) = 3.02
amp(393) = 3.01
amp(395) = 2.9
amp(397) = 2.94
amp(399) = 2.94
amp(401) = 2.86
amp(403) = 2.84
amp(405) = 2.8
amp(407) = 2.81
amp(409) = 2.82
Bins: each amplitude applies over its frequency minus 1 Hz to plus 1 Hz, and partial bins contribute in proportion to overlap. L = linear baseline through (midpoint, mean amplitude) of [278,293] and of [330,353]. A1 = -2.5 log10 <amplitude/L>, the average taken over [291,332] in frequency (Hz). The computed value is 0.50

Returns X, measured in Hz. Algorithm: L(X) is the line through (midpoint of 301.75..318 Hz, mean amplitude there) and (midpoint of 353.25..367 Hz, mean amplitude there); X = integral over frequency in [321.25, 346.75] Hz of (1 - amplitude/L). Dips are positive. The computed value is 1.9 Hz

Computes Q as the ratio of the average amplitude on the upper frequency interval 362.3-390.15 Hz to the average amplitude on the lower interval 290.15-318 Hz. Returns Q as 1.4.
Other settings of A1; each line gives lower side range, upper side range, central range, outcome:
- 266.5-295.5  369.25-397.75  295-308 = 0.233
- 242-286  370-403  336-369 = 0.024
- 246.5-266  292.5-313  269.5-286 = -0.173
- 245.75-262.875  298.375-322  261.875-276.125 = -0.184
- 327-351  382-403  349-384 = -0.110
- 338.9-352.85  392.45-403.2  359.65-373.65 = -0.034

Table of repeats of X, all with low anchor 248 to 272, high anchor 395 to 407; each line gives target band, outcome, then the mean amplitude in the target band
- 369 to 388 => -1.01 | 3.08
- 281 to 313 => 4.00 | 2.73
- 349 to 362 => -0.42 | 3.07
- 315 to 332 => 9.46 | 1.35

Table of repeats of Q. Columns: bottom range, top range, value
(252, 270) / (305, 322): 0.43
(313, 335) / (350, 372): 2.10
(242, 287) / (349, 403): 0.95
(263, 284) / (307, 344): 0.55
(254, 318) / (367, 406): 1.07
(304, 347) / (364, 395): 1.60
